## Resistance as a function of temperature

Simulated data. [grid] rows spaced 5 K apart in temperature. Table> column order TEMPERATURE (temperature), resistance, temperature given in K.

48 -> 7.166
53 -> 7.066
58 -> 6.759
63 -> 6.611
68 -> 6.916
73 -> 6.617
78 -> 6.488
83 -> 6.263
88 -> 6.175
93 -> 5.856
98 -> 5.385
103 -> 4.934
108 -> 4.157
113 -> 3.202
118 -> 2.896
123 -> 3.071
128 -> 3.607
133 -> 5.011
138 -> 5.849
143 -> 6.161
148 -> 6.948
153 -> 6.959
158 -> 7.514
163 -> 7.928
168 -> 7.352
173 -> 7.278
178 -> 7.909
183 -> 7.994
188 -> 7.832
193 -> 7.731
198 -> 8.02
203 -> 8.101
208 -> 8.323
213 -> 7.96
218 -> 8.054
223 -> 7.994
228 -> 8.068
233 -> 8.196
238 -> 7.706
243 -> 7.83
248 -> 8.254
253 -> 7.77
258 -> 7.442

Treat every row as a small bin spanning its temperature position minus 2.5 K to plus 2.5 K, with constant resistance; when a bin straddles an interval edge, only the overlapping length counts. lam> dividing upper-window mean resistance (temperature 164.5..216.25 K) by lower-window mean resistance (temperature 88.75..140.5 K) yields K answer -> 1.8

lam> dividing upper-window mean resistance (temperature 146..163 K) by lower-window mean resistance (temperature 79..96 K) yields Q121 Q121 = 1.19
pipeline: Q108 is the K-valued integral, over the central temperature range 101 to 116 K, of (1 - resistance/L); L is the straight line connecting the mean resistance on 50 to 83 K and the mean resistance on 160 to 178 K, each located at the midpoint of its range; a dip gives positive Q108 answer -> 6.4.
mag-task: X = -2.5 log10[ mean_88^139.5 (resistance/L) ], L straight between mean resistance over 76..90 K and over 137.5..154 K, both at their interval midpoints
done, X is 0.39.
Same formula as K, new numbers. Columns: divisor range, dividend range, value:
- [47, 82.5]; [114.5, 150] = 0.70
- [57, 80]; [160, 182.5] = 1.15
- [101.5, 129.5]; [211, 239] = 2.23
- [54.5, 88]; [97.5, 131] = 0.58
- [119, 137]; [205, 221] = 2.04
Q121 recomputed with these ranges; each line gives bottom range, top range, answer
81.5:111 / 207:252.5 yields 1.49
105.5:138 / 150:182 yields 1.96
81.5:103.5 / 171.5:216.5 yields 1.37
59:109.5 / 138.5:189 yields 1.22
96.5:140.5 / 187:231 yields 1.91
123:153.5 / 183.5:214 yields 1.47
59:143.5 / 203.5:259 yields 1.52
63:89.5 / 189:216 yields 1.23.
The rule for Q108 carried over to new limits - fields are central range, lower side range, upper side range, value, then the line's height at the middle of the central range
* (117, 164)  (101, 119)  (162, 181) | 1.9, 5.71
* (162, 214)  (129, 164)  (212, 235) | -3.9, 7.31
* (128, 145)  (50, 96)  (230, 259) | 4.1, 7.03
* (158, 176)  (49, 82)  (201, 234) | 0.3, 7.64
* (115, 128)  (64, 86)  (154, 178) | 7.3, 7.05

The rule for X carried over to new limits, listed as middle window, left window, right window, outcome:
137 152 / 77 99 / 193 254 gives 0.072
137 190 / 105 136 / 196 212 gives -0.221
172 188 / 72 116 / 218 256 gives -0.124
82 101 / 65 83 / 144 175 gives 0.152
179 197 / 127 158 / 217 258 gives -0.138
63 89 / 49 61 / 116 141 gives -0.066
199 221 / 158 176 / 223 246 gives -0.041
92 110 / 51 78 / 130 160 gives 0.288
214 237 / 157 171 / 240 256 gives -0.028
